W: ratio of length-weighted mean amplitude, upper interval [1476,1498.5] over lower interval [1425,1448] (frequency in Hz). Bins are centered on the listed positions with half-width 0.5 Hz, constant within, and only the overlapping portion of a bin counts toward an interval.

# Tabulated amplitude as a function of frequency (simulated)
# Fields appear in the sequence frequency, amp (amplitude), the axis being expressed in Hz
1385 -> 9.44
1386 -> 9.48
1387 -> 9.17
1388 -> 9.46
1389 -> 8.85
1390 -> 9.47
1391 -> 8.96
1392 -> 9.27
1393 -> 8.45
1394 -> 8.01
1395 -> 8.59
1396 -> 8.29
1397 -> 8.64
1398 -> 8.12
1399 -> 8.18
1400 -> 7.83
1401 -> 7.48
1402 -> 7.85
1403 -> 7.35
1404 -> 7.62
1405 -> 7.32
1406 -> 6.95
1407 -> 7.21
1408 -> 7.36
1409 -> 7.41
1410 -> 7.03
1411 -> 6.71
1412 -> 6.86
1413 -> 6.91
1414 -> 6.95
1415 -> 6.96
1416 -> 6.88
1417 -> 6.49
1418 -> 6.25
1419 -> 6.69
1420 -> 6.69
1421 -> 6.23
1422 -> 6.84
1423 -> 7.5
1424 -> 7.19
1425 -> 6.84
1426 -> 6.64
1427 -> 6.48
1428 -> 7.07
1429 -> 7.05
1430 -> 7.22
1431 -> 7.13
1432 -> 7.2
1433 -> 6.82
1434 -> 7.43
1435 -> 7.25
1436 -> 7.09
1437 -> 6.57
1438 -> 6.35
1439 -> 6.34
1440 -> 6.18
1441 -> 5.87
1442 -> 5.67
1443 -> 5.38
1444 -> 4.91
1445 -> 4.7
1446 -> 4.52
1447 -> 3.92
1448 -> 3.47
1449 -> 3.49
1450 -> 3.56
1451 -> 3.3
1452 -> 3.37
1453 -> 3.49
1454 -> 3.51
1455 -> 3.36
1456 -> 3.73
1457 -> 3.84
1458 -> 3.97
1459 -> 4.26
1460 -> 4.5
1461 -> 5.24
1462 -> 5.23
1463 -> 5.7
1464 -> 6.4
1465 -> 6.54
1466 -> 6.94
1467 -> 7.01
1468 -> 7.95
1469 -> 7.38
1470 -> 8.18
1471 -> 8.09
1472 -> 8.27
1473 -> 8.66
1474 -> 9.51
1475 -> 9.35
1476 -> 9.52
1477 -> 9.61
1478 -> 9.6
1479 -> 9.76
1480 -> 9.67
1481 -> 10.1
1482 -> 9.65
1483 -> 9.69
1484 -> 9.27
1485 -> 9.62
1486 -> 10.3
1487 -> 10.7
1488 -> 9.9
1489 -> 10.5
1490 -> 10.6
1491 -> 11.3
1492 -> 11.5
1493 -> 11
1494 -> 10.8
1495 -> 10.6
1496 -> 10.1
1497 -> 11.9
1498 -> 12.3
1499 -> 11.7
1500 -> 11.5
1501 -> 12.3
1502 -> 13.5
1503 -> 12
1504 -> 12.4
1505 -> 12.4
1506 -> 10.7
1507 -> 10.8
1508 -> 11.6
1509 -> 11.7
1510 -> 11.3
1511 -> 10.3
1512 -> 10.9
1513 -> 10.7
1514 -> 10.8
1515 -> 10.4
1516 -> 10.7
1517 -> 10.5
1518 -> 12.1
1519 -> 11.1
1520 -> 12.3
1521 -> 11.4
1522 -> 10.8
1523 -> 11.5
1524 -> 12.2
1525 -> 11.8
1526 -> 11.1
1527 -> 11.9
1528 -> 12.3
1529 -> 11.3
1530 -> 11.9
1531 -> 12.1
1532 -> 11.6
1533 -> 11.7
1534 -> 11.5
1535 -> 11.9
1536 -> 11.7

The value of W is 1.67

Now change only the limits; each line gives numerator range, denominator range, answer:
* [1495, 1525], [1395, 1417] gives 1.54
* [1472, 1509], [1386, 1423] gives 1.39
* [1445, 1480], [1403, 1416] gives 0.85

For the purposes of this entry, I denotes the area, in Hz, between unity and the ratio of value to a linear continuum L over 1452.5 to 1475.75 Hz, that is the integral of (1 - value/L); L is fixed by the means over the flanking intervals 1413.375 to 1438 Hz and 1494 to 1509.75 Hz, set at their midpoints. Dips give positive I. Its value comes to 8.0 Hz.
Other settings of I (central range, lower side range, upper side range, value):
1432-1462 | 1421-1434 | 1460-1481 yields 9.84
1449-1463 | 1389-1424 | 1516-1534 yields 7.95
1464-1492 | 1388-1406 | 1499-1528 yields 3.59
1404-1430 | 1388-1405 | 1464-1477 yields 4.21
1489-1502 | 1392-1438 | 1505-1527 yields -1.17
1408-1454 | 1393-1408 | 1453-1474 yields 5.78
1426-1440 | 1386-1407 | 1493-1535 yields 3.61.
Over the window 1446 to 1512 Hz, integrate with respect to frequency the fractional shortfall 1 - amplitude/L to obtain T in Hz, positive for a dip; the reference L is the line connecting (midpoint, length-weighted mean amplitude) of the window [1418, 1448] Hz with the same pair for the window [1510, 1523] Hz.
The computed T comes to 5.0 Hz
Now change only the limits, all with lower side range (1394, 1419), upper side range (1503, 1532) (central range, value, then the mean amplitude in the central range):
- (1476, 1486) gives 0.4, 9.69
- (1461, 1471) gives 2.9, 6.8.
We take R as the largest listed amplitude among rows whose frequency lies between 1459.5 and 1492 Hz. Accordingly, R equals 11.5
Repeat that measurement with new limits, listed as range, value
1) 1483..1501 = 12.3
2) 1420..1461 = 7.5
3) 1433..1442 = 7.43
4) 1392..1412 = 9.27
